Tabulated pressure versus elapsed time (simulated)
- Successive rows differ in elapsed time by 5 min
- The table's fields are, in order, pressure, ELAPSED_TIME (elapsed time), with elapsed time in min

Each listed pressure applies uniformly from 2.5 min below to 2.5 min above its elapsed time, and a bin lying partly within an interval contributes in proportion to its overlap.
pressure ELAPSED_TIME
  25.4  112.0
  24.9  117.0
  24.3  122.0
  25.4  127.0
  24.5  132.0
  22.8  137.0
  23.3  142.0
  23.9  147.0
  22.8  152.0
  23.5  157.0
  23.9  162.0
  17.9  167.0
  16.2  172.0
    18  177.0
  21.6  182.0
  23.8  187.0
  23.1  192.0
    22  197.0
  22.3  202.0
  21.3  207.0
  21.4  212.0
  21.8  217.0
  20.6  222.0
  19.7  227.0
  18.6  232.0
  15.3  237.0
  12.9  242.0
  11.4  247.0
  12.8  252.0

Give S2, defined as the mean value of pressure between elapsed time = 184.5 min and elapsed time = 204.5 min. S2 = 22.8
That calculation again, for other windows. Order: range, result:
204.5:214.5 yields 21.4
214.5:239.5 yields 19.2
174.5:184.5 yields 19.8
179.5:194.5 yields 22.8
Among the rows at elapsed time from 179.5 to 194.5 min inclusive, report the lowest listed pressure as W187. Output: 21.6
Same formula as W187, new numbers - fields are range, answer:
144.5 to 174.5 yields 16.2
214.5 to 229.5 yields 19.7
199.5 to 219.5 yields 21.3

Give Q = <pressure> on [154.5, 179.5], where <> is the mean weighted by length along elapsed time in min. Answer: 19.9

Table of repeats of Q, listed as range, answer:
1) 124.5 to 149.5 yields 24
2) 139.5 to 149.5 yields 23.6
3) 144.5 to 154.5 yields 23.4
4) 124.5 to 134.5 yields 24.9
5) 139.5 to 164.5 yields 23.5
